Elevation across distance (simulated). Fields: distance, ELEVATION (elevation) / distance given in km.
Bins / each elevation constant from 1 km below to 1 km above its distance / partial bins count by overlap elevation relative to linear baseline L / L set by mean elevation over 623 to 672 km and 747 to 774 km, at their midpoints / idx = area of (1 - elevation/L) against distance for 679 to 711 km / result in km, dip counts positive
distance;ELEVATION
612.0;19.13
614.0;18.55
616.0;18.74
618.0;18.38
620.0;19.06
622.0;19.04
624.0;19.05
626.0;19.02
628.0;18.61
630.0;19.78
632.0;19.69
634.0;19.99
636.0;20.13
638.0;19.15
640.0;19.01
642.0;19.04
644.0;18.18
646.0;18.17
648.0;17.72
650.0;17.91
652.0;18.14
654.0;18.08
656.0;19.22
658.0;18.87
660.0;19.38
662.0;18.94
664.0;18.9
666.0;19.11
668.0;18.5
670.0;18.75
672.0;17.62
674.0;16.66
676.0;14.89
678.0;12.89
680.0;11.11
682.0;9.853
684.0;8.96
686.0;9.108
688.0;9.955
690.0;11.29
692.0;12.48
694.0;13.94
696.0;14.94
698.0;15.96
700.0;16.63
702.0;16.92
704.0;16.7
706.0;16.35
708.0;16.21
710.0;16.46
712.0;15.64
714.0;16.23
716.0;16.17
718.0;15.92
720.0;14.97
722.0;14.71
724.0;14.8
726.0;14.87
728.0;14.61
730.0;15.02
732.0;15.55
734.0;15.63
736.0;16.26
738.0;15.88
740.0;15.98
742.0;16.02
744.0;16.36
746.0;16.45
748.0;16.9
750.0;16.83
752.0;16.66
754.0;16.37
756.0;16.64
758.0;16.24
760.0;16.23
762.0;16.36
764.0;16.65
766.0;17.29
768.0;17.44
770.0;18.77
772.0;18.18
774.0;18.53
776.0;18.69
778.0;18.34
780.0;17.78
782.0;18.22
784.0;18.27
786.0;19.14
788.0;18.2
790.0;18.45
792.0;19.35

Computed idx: 8.0 km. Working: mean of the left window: 18.9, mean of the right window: 17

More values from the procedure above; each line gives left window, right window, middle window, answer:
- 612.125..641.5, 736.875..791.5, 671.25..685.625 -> 4.35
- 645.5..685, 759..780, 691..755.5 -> 5.42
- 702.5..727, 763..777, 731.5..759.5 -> 1.15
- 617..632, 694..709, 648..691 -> 4.27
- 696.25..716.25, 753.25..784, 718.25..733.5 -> 1.52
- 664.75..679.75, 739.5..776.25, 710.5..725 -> 1.11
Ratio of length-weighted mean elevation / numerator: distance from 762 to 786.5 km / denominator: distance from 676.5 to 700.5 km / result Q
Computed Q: 1.47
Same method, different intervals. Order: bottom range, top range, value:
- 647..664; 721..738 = 0.82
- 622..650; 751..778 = 0.91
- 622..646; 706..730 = 0.81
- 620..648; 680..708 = 0.70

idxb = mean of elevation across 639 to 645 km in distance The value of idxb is 18.7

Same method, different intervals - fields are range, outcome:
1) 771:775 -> 18.4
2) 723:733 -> 15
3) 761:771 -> 17.3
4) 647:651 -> 17.8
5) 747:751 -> 16.9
